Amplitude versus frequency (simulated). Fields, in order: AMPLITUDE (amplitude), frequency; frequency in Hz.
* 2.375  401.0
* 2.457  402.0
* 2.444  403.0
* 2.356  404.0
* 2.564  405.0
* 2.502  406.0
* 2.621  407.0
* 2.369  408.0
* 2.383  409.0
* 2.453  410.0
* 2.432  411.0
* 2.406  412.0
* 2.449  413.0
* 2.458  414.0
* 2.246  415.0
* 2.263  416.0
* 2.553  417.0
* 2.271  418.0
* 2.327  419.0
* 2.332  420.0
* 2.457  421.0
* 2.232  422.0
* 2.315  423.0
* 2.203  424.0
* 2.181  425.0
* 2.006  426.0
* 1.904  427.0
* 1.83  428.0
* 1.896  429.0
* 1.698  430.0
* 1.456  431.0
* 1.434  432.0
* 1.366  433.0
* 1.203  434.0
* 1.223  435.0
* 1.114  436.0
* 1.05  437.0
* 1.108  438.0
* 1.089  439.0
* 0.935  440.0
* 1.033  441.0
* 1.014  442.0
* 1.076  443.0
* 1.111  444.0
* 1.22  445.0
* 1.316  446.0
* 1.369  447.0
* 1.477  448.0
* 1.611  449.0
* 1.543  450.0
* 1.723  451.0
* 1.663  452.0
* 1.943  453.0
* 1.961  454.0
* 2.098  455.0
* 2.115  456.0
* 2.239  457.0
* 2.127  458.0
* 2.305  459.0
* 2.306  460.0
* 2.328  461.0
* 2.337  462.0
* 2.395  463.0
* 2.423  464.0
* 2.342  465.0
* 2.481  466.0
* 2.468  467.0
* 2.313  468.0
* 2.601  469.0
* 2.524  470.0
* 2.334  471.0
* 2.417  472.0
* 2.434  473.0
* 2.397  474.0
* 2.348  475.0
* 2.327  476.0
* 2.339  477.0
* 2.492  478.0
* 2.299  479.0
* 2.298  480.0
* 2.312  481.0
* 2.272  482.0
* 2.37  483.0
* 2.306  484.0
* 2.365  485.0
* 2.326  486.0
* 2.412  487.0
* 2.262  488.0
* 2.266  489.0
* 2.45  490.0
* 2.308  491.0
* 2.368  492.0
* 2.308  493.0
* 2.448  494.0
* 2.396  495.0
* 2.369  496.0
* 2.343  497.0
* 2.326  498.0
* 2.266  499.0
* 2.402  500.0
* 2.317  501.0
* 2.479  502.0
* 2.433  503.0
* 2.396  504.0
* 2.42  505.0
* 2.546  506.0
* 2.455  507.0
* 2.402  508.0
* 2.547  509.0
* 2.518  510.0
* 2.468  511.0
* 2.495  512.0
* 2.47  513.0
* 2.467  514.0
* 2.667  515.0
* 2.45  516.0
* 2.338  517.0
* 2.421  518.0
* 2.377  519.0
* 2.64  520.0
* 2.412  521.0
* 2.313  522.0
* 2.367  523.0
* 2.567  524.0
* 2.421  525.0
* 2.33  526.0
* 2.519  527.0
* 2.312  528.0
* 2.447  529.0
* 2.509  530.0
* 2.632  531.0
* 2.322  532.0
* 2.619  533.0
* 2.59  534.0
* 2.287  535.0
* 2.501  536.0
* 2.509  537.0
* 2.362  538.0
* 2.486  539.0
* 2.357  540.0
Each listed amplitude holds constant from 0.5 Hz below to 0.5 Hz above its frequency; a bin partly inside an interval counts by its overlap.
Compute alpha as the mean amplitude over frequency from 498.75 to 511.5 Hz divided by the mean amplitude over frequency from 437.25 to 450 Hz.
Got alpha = 2.02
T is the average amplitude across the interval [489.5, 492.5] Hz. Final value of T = 2.38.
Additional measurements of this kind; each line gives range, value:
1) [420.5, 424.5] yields 2.3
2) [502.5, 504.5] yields 2.41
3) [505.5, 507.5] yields 2.5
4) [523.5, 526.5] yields 2.44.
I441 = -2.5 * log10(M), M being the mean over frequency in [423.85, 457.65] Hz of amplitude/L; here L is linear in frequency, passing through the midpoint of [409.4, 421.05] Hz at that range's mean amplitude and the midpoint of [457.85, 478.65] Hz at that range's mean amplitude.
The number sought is 0.48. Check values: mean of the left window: 2.38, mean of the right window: 2.39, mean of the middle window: 1.53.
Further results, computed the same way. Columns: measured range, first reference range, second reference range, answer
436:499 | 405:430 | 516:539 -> 0.15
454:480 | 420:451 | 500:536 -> -0.24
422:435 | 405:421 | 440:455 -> 0.12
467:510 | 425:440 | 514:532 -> -0.16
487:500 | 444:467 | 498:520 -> -0.02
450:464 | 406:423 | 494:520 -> 0.15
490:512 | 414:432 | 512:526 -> -0.01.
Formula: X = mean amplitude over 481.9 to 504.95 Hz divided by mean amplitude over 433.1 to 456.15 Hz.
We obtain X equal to 1.71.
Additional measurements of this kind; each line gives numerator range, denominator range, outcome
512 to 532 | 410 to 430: 1.09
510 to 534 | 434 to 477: 1.32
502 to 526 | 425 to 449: 1.80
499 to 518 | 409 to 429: 1.08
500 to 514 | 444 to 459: 1.41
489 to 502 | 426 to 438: 1.60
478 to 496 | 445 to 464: 1.21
